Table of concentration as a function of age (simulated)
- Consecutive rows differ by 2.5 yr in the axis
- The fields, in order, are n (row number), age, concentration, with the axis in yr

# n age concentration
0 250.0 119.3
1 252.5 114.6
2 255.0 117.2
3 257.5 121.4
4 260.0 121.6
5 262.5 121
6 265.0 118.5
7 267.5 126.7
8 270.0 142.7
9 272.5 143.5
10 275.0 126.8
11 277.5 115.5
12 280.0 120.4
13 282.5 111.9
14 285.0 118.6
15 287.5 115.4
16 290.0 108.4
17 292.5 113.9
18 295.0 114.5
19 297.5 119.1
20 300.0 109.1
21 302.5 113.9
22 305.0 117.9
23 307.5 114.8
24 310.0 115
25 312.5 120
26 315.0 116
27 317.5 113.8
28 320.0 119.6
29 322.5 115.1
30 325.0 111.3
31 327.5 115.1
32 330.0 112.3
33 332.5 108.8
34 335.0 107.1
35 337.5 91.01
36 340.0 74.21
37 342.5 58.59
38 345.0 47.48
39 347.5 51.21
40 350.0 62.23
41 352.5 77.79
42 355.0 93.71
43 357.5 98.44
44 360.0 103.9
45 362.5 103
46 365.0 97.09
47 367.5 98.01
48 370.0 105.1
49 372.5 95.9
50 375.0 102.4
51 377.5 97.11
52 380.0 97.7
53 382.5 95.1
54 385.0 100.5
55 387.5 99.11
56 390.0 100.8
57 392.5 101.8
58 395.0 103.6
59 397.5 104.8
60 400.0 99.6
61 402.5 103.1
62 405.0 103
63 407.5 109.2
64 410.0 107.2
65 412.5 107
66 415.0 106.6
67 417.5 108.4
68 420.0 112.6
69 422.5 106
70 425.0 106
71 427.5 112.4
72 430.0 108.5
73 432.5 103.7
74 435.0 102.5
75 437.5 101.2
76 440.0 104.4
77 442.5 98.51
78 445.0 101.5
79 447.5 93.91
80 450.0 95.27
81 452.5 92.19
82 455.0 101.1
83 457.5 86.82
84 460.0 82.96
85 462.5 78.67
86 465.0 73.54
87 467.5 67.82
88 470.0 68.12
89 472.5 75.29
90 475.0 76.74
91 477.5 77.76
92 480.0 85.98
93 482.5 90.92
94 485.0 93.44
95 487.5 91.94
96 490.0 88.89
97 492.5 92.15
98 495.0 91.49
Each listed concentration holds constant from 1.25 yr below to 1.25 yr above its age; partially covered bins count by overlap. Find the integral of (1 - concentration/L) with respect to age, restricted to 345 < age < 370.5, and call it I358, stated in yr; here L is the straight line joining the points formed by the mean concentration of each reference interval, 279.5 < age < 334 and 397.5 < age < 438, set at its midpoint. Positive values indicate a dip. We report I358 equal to 5.6 yr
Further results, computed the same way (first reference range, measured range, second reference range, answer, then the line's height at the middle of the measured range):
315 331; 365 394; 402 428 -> 2.9 yr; 110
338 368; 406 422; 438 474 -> -4.5 yr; 84.5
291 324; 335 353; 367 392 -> 6.5 yr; 107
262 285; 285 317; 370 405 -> 1.1 yr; 119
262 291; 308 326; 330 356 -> -3.8 yr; 95.9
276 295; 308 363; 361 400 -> 5.7 yr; 107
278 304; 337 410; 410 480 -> 7.7 yr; 104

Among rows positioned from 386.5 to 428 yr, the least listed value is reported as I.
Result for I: 99.11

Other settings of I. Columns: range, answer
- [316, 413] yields 47.48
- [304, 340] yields 74.21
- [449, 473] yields 67.82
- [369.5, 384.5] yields 95.1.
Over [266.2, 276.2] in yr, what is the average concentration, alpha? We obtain 135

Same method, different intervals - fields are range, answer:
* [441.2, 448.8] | 98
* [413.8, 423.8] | 108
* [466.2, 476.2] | 72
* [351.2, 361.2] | 93.3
